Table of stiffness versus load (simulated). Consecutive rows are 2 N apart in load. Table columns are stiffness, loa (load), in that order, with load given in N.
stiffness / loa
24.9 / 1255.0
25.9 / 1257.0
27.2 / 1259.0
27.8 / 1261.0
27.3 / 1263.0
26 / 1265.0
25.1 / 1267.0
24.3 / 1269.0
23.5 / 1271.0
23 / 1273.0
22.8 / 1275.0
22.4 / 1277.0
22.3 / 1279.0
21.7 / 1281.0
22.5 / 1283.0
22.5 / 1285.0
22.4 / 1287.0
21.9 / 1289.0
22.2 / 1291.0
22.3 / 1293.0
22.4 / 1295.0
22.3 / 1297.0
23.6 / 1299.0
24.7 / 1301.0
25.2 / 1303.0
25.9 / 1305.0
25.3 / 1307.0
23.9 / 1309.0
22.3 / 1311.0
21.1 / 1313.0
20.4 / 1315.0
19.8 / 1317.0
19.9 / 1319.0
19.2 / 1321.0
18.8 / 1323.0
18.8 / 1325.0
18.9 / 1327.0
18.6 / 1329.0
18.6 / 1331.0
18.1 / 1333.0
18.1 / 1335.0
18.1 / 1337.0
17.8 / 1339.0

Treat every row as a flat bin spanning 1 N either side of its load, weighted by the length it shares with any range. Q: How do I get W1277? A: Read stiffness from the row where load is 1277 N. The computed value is 22.4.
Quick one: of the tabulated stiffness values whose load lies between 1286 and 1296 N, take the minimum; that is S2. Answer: 21.9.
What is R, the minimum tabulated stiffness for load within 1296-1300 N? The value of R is 22.3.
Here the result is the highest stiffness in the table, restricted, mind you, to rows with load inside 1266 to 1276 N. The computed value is 25.1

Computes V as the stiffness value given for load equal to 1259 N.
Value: 27.2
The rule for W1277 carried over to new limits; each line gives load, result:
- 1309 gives 23.9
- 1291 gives 22.2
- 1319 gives 19.9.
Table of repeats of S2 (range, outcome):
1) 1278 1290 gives 21.7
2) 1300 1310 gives 23.9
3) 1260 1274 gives 23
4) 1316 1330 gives 18.6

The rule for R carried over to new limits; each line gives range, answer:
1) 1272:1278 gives 22.4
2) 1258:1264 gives 27.2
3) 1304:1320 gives 19.8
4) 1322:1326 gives 18.8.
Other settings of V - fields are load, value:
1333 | 18.1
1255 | 24.9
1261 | 27.8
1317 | 19.8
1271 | 23.5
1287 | 22.4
